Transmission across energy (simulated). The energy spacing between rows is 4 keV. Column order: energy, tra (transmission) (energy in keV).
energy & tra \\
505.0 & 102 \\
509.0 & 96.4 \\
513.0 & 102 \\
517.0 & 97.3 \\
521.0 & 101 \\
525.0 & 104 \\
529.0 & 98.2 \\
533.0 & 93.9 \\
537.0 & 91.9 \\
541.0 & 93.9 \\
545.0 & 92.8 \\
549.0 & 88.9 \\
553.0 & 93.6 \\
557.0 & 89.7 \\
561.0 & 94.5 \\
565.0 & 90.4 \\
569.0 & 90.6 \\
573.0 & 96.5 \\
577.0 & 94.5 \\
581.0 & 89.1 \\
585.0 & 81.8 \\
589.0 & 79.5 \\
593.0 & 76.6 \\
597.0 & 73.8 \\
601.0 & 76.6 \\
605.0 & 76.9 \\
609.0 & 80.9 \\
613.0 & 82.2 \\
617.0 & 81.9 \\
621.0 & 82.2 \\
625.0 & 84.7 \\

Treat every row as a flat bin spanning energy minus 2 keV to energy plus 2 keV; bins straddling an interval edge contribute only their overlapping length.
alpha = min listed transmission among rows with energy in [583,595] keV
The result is 76.6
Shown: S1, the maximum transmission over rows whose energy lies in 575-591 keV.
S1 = 94.5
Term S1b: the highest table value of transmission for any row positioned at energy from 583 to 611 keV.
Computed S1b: 81.8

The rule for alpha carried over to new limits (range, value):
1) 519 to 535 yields 93.9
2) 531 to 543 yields 91.9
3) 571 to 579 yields 94.5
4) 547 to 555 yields 88.9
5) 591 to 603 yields 73.8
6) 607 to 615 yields 80.9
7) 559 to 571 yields 90.4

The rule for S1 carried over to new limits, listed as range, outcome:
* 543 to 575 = 96.5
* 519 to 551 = 104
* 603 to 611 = 80.9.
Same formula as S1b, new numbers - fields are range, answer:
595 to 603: 76.6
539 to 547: 93.9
